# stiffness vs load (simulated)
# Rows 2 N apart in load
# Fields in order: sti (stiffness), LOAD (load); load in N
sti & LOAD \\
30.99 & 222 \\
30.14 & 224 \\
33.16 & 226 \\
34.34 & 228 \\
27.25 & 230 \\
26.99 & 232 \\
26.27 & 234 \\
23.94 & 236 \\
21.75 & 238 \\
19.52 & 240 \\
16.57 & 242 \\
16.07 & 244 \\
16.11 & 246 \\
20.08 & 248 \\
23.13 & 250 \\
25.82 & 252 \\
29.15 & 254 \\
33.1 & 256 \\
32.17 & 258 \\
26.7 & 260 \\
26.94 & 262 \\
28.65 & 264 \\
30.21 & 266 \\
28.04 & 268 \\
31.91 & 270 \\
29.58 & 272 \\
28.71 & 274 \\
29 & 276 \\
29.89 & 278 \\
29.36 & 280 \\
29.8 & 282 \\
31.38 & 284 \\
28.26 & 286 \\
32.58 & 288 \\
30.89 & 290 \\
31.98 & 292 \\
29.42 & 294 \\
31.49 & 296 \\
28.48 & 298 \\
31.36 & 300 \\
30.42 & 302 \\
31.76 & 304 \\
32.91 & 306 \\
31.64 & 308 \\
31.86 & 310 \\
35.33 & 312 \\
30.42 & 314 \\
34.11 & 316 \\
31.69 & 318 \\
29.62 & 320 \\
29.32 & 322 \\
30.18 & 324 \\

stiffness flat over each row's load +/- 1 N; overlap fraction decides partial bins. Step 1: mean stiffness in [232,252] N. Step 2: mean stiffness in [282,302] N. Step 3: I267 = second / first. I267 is 1.46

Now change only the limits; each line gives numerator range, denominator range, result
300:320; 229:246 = 1.46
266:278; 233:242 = 1.33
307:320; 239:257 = 1.46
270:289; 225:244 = 1.20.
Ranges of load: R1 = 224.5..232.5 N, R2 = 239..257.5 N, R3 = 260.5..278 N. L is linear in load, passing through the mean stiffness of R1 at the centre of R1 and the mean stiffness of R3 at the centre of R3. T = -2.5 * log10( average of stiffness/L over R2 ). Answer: 0.31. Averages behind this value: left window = 30.6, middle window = 22.4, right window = 29.1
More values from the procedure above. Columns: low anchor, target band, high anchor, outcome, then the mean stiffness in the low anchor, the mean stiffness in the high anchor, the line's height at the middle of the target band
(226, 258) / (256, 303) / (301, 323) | -0.06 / 24.5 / 31.7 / 28.4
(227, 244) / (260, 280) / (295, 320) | -0.05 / 24.1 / 31.7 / 27.7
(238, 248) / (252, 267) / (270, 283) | -0.24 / 17.8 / 29.6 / 23.6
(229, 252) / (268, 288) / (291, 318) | -0.09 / 21.8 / 31.6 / 27.6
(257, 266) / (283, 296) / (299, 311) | -0.01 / 28.8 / 31.7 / 30.6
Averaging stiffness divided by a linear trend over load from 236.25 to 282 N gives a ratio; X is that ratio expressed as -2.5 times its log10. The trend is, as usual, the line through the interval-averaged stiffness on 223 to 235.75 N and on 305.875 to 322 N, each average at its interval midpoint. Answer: 0.16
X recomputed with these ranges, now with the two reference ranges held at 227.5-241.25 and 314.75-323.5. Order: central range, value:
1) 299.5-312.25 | -0.064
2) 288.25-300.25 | -0.047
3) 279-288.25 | -0.053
